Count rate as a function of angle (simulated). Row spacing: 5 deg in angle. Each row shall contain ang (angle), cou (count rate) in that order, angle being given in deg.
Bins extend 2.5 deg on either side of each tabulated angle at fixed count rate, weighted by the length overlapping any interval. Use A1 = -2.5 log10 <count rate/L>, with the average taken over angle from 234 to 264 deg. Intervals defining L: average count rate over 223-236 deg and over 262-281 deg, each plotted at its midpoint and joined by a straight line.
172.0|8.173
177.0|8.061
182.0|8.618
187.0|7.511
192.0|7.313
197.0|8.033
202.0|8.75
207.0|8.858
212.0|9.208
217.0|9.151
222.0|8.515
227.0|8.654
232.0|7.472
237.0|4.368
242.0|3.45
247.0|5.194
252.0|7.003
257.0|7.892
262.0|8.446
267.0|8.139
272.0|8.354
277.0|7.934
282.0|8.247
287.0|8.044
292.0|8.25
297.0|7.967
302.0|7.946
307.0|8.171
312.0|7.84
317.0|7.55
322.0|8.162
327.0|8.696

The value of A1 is 0.298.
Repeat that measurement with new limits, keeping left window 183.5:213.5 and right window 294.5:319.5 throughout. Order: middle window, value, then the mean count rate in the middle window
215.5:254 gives 0.22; 6.66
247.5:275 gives 0.04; 7.76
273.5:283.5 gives -0.01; 8.1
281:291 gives -0.02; 8.15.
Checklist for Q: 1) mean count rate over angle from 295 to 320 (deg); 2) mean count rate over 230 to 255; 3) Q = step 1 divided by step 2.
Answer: 1.43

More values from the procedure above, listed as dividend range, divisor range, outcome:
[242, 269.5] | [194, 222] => 0.80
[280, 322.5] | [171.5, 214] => 0.97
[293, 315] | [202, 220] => 0.89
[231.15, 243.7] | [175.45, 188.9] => 0.60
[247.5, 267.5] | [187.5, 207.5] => 0.93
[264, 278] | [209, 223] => 0.91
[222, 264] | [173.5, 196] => 0.84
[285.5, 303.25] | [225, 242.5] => 1.30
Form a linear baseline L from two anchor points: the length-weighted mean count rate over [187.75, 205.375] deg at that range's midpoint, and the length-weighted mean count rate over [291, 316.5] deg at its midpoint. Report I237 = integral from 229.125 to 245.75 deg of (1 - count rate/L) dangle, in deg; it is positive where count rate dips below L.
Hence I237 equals 5.86 deg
